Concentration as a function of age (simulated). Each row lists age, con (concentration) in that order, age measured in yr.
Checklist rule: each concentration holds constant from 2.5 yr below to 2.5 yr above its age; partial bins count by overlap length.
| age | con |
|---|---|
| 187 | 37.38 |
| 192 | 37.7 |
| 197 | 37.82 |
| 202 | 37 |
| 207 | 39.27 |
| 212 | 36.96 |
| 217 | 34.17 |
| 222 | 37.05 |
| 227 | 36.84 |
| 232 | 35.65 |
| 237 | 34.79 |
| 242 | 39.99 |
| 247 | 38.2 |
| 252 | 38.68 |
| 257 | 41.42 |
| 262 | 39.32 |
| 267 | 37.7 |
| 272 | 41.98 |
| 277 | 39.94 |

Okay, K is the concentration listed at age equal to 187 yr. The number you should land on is 37.38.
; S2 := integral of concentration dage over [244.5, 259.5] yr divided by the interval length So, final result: 39.4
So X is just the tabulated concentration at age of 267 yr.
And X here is 37.7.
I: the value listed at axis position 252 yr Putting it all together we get 38.68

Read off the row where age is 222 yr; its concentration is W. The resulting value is 37.05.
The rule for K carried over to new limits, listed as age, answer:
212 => 36.96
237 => 34.79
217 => 34.17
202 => 37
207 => 39.27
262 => 39.32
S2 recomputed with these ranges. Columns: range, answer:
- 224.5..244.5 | 36.8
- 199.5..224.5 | 36.9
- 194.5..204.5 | 37.4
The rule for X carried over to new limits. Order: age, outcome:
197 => 37.82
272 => 41.98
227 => 36.84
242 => 39.99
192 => 37.7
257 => 41.42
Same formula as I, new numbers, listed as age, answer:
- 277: 39.94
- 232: 35.65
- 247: 38.2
